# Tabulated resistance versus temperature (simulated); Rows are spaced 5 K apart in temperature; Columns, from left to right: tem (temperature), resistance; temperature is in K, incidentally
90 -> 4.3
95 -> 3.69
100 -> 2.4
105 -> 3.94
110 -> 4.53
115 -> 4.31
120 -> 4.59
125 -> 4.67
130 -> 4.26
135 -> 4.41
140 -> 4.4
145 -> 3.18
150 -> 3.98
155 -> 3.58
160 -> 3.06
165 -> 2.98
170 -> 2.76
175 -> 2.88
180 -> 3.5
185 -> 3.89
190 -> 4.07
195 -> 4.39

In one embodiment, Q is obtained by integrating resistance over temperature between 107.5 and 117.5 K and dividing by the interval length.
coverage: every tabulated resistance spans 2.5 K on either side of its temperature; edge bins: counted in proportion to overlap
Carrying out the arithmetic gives 4.42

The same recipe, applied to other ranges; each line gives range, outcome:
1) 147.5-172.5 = 3.27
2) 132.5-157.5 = 3.91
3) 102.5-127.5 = 4.41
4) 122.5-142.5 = 4.43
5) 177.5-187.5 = 3.7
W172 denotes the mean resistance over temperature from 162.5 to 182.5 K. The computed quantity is 3.03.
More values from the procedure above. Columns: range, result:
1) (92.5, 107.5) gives 3.34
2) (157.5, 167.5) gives 3.02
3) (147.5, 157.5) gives 3.78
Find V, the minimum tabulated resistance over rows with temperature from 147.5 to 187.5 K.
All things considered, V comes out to 2.76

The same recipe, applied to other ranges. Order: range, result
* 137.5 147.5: 3.18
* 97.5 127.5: 2.4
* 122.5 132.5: 4.26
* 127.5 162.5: 3.06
